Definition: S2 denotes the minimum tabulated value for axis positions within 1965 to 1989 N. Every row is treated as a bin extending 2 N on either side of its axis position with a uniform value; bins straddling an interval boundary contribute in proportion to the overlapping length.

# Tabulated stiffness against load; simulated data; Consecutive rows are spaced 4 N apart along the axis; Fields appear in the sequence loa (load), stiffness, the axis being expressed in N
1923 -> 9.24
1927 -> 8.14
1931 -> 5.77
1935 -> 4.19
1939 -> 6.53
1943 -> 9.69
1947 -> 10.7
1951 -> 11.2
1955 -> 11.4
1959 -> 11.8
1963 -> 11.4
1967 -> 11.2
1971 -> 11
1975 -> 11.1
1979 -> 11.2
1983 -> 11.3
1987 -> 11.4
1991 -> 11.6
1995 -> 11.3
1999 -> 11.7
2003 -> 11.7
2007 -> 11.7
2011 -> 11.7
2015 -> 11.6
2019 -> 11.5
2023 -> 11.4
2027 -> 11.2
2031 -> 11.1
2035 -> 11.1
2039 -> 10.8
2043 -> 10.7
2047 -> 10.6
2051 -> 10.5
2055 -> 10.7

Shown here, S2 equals 11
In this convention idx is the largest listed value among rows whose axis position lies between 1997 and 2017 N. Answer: 11.7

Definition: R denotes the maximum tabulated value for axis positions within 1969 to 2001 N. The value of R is 11.7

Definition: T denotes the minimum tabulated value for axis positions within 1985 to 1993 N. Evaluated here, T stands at 11.4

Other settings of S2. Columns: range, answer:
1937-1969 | 6.53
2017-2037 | 11.1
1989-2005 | 11.3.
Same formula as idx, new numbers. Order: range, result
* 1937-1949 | 10.7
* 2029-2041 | 11.1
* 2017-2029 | 11.5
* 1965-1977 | 11.2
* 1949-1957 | 11.4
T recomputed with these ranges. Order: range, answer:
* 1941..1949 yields 9.69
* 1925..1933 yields 5.77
